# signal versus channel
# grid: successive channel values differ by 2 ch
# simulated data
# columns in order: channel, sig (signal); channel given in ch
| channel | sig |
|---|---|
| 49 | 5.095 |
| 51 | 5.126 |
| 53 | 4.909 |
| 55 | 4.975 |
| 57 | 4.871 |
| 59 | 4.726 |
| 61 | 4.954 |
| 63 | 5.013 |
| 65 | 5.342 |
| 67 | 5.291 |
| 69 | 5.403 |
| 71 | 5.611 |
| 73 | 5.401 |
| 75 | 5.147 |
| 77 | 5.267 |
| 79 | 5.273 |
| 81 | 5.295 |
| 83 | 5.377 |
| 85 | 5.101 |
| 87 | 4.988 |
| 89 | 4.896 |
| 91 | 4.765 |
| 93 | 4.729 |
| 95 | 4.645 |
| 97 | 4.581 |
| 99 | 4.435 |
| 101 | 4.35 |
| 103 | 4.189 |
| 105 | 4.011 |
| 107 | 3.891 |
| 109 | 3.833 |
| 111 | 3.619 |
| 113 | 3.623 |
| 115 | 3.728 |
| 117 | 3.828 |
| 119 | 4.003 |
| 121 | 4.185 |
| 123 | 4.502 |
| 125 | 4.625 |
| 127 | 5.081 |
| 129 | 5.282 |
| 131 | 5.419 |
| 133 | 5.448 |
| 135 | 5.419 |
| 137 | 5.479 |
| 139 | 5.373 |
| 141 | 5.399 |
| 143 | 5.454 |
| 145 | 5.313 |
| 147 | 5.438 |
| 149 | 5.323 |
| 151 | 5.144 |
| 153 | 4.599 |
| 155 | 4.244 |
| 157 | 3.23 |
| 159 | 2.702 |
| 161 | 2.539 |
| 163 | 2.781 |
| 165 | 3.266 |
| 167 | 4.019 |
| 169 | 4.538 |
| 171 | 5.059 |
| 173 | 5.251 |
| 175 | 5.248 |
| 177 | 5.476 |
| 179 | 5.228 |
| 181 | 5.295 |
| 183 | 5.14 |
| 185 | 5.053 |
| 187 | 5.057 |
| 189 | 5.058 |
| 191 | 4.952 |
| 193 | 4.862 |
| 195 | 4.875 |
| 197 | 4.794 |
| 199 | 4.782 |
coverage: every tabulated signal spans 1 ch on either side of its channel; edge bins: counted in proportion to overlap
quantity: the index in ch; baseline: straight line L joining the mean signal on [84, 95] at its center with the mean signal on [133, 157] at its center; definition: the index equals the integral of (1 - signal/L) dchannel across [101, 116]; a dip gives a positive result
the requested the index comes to 3.3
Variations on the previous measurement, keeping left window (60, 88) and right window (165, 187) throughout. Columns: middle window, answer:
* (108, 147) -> 2.7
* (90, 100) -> 1.1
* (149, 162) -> 3.0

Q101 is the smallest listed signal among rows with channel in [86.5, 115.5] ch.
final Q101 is 3.619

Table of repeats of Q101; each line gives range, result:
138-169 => 2.539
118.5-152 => 4.003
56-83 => 4.726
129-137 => 5.282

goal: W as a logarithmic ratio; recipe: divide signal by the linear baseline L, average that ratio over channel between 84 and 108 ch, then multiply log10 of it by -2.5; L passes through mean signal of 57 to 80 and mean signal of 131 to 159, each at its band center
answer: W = 0.13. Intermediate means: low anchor 5.21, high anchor 4.99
